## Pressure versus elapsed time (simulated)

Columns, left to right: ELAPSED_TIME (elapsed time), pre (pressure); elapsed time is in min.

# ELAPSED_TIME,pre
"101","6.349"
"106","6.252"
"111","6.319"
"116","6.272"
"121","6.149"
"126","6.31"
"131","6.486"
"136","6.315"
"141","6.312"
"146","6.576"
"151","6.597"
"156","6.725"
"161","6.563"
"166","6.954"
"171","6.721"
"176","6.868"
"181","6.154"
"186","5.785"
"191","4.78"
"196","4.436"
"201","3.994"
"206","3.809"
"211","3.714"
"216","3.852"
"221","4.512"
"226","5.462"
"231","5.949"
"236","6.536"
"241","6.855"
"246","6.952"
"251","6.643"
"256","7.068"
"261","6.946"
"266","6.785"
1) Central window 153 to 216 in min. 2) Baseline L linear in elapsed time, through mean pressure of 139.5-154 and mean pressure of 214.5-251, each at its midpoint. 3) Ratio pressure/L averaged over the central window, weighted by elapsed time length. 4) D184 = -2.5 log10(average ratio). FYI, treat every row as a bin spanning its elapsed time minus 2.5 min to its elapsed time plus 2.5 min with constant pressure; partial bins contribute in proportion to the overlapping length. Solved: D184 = 0.14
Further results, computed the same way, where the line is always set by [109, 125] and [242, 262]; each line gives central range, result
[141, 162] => -0.03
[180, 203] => 0.31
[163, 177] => -0.05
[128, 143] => -0.01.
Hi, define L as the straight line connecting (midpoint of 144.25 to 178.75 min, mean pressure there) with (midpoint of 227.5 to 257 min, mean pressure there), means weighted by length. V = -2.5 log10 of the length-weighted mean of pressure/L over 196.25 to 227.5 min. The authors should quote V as 0.50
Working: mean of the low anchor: 6.71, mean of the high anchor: 6.61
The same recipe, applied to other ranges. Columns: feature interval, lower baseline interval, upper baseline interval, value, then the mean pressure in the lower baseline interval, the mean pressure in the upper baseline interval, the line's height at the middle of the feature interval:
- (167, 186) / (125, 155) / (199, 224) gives -0.24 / 6.45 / 4.01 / 5.2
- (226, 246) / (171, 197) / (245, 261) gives 0.04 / 5.78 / 6.89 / 6.62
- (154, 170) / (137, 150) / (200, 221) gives -0.18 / 6.45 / 3.91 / 5.75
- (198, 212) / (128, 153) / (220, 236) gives 0.44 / 6.45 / 5.57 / 5.8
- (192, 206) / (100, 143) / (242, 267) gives 0.50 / 6.31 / 6.88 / 6.64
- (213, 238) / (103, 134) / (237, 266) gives 0.28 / 6.3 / 6.87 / 6.75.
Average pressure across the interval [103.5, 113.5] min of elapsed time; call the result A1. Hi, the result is 6.29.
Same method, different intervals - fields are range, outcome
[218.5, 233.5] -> 5.31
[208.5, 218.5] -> 3.78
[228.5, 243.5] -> 6.45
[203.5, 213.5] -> 3.76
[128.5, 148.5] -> 6.42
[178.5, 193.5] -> 5.57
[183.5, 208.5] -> 4.56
